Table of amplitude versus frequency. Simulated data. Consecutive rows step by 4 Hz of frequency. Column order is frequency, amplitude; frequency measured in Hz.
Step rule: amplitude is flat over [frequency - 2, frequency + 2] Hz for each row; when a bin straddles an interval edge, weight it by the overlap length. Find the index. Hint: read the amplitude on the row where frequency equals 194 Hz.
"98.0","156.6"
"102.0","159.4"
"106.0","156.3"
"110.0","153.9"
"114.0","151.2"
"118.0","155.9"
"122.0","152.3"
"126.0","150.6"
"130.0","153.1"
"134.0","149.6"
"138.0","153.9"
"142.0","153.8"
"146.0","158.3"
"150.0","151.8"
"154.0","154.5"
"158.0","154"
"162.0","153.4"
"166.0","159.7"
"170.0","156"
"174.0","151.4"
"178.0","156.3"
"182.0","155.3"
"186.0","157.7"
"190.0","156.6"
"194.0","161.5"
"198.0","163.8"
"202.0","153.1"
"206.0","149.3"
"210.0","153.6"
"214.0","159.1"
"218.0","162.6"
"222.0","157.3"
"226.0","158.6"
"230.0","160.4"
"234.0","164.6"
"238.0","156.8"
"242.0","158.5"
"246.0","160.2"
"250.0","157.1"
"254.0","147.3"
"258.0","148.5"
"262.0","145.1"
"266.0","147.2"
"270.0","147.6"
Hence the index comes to 161.5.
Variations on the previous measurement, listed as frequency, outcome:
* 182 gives 155.3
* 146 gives 158.3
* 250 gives 157.1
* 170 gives 156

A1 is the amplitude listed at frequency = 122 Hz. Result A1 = 152.3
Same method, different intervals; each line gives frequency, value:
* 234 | 164.6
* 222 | 157.3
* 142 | 153.8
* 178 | 156.3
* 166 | 159.7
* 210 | 153.6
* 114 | 151.2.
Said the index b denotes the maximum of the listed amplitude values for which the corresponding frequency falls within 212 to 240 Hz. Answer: 164.6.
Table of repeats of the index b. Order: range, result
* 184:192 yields 157.7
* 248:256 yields 157.1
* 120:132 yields 153.1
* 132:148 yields 158.3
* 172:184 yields 156.3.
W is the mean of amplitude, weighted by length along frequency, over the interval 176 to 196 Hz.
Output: 157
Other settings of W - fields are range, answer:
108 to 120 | 154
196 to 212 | 155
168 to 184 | 155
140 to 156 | 155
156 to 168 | 156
